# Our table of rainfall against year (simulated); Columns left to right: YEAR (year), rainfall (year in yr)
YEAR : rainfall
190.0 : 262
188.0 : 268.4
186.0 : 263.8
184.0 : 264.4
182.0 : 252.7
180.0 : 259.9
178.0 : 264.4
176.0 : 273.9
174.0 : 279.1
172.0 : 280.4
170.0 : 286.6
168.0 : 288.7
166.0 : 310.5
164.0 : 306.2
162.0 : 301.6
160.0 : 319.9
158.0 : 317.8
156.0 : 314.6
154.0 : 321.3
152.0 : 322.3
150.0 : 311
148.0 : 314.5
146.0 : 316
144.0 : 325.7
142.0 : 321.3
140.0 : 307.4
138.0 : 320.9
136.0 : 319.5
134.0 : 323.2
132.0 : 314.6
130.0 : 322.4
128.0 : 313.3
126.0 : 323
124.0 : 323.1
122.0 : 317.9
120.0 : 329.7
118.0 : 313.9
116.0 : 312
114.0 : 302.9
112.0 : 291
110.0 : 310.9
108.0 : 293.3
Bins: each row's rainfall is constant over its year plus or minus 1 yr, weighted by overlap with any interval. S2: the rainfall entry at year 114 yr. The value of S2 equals 302.9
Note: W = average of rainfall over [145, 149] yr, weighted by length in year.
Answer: 315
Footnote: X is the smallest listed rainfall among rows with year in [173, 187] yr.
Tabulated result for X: 252.7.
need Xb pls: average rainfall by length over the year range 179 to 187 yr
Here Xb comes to 260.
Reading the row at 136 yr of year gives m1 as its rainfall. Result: 319.5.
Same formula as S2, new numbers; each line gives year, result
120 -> 329.7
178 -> 264.4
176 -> 273.9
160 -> 319.9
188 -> 268.4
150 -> 311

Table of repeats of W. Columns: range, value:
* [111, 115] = 297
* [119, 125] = 324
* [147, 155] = 317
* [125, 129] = 318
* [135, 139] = 320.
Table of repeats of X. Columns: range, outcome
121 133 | 313.3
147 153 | 311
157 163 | 301.6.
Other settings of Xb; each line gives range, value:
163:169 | 302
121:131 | 320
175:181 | 266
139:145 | 318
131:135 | 319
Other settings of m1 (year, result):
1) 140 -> 307.4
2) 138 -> 320.9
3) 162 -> 301.6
